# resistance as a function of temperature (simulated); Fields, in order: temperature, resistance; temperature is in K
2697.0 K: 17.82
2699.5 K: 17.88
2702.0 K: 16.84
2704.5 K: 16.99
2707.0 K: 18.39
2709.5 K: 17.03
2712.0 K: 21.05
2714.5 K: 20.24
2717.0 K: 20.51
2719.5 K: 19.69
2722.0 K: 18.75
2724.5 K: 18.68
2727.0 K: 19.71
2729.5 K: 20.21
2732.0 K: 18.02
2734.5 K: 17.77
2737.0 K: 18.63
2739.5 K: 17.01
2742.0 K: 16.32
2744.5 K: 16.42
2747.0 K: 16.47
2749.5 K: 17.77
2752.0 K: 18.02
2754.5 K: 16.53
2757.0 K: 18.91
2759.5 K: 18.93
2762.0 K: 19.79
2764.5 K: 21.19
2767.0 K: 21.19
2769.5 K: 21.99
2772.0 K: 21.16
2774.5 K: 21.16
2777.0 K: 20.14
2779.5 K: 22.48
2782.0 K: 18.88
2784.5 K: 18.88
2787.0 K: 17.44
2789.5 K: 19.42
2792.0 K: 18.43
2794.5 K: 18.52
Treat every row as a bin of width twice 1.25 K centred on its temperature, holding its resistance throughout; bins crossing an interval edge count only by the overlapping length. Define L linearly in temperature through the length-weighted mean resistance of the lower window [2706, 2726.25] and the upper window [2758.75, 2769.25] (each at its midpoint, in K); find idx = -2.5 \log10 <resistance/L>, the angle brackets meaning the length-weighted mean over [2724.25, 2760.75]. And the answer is 0.12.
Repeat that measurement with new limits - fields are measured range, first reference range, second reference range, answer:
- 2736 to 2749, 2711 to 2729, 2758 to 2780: 0.19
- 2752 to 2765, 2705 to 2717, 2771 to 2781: 0.10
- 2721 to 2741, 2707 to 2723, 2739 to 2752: -0.03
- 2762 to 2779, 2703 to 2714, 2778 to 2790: -0.10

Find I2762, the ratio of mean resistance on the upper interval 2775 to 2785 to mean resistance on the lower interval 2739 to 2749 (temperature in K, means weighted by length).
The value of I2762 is 1.2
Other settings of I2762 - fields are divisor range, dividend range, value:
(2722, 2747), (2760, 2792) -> 1.12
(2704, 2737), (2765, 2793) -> 1.06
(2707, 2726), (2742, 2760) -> 0.90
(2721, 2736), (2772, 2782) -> 1.11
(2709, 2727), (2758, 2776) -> 1.06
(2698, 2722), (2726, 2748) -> 0.95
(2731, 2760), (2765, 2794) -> 1.15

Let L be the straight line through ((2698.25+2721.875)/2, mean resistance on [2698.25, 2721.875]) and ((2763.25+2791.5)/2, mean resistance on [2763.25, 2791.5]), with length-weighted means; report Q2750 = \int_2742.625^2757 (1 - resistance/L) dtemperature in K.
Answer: 1.82 K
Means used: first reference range 18.7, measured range 17.2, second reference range 20.3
